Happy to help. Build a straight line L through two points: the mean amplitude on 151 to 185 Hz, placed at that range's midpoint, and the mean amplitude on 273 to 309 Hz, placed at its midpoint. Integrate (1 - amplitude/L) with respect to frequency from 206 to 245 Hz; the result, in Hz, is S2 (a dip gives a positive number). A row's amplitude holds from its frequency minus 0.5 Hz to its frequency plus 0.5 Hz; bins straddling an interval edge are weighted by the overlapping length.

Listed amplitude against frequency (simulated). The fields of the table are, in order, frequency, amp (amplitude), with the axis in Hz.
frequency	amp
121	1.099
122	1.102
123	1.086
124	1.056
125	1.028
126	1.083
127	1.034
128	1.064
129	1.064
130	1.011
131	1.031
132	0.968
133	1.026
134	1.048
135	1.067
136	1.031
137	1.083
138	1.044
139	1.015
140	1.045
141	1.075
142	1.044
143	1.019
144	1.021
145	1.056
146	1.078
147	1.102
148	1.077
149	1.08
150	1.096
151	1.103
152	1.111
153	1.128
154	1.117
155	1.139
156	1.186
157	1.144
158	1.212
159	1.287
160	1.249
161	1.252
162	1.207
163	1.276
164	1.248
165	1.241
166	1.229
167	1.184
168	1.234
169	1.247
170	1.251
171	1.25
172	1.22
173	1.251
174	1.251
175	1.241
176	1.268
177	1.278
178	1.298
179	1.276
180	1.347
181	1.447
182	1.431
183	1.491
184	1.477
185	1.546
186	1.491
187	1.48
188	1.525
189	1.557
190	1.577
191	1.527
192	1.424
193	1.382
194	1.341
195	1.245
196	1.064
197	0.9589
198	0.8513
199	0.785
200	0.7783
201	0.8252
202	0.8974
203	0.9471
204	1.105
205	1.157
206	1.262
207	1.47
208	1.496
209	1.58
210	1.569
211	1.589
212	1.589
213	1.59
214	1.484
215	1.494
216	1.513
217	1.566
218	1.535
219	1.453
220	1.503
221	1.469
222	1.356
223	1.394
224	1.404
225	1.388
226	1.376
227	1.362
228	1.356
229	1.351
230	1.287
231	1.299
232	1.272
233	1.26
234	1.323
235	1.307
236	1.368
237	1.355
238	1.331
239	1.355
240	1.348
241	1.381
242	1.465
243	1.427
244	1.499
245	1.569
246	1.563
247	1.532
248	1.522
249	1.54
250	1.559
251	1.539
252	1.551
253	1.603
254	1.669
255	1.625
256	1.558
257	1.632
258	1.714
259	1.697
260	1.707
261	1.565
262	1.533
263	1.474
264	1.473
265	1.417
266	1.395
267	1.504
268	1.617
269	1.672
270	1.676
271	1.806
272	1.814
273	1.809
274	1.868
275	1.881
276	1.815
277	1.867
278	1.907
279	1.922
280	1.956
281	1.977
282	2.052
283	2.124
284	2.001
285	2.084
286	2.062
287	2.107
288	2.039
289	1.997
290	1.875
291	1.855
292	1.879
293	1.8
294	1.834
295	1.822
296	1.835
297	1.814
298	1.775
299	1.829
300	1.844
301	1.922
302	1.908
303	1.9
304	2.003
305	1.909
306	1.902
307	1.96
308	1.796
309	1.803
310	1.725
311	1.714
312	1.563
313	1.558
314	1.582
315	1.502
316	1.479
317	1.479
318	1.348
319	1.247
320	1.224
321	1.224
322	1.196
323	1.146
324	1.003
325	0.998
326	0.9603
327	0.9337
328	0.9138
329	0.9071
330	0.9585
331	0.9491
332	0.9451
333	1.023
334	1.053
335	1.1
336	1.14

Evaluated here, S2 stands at 3.4 Hz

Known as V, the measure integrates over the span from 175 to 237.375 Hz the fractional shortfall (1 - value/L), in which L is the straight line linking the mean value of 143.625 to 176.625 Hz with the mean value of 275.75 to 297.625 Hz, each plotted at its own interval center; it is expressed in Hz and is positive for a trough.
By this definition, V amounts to 4.6 Hz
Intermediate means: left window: 1.18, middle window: 1.34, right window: 1.94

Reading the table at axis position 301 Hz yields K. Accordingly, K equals 1.922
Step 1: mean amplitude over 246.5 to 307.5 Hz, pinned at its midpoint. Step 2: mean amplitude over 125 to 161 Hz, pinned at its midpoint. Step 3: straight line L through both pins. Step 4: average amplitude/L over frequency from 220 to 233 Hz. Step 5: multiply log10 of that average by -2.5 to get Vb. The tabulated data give 0.12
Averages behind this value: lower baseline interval 1.09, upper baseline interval 1.78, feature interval 1.36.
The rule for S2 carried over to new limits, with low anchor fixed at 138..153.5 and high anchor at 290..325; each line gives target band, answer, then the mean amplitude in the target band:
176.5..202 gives -1.39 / 1.29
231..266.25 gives -1.13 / 1.49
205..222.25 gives -2.36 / 1.49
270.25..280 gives -2.03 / 1.85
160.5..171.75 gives -0.94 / 1.24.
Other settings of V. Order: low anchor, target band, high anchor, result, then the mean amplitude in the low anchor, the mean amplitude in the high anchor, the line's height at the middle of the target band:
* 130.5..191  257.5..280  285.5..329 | -2.6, 1.22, 1.63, 1.52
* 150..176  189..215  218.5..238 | 0.6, 1.21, 1.36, 1.3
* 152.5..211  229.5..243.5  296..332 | 0.1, 1.26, 1.48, 1.35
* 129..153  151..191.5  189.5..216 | -4.8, 1.06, 1.27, 1.16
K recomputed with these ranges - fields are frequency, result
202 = 0.8974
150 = 1.096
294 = 1.834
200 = 0.7783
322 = 1.196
